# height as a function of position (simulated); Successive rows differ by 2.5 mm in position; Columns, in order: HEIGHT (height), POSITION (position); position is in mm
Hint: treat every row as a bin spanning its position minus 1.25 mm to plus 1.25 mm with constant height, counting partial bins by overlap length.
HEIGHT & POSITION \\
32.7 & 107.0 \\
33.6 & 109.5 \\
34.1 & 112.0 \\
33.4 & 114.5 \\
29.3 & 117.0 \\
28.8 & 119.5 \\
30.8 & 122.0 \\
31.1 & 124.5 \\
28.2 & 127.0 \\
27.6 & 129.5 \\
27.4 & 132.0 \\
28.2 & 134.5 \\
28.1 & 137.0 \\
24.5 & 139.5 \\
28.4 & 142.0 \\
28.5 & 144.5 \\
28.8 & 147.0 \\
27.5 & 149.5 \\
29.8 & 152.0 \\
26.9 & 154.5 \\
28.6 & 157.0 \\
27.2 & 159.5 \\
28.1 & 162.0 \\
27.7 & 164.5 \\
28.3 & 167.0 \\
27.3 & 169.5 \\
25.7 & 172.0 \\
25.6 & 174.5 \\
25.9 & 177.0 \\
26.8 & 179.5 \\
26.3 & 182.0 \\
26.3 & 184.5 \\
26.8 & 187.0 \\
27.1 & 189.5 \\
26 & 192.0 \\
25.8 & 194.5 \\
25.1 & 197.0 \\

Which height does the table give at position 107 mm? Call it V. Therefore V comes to 32.7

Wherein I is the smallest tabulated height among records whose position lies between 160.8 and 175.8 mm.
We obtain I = 25.6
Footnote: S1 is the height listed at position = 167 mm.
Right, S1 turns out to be 28.3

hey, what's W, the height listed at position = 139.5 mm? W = 24.5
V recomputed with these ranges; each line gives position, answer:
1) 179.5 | 26.8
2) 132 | 27.4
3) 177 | 25.9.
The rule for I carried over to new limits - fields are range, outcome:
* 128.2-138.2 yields 27.4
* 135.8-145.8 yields 24.5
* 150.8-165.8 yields 26.9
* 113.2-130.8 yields 27.6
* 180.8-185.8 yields 26.3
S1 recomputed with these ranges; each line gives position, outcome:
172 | 25.7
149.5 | 27.5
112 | 34.1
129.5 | 27.6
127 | 28.2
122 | 30.8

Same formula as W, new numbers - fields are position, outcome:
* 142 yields 28.4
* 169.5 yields 27.3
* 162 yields 28.1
